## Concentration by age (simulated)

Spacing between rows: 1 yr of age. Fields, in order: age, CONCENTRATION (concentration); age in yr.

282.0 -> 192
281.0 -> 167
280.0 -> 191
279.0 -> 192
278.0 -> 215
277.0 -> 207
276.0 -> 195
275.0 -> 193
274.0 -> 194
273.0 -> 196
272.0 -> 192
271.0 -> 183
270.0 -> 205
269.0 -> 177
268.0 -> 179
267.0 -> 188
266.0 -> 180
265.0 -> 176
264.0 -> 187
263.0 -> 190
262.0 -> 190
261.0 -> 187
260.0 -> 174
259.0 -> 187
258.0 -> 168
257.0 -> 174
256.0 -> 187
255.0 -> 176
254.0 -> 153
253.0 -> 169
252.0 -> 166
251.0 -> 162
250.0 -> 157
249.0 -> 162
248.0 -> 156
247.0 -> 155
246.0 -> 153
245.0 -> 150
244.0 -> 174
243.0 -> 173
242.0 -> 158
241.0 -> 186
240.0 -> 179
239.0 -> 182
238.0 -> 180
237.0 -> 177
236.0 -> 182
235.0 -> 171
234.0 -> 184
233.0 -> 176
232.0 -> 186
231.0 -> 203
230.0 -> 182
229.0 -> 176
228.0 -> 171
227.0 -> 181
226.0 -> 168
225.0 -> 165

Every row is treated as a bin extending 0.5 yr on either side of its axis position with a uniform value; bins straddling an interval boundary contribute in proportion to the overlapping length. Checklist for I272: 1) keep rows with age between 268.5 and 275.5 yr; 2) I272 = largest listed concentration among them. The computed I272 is 205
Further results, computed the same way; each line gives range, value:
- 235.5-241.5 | 186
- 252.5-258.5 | 187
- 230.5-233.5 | 203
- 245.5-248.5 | 156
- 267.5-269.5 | 179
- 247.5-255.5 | 176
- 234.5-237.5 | 182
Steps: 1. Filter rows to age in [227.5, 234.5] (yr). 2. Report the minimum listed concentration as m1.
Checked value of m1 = 171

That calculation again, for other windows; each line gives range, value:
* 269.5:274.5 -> 183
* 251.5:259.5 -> 153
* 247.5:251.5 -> 156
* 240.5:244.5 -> 158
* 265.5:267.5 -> 180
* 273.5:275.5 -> 193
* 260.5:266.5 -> 176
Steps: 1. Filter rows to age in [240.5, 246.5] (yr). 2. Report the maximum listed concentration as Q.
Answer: 186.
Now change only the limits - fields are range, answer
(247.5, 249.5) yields 162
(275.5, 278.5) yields 215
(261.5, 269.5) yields 190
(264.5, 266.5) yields 180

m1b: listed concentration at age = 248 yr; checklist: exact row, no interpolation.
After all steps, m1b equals 156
